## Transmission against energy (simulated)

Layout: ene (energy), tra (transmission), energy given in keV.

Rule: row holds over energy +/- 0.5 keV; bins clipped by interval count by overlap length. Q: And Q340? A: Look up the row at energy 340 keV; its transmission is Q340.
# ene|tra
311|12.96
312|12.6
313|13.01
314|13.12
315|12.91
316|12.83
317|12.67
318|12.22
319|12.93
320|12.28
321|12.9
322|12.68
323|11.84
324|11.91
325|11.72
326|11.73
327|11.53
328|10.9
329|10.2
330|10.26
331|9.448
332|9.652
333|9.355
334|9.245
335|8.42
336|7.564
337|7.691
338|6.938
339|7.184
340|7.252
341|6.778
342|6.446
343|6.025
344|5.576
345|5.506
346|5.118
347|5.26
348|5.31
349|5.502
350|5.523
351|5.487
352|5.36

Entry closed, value 7.252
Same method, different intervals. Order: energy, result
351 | 5.487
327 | 11.53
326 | 11.73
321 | 12.9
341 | 6.778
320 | 12.28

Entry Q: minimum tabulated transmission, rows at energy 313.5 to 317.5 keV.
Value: 12.67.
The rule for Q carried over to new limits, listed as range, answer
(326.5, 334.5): 9.245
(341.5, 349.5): 5.118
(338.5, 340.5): 7.184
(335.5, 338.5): 6.938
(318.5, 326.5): 11.72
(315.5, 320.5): 12.22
